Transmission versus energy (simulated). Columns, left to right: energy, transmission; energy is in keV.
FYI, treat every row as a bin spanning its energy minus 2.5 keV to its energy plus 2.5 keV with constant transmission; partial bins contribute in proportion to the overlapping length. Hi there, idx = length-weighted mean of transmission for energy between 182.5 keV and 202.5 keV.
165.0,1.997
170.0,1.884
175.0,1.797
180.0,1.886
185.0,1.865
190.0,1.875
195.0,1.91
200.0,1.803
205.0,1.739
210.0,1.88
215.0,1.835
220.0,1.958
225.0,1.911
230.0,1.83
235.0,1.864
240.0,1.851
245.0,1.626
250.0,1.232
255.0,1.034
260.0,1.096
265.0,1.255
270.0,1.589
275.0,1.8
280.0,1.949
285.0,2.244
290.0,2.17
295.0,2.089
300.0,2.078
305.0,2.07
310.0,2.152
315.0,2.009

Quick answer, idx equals 1.86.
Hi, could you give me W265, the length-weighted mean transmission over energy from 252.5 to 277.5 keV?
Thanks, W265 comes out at 1.35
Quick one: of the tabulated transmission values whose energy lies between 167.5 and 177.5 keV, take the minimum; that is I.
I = 1.797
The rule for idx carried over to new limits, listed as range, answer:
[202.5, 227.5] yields 1.86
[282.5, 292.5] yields 2.21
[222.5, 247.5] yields 1.82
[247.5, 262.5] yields 1.12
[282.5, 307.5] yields 2.13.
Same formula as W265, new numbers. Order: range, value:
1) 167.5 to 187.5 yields 1.86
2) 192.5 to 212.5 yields 1.83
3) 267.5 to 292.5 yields 1.95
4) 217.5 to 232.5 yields 1.9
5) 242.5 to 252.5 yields 1.43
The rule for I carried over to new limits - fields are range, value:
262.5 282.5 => 1.255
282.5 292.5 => 2.17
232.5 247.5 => 1.626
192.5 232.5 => 1.739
